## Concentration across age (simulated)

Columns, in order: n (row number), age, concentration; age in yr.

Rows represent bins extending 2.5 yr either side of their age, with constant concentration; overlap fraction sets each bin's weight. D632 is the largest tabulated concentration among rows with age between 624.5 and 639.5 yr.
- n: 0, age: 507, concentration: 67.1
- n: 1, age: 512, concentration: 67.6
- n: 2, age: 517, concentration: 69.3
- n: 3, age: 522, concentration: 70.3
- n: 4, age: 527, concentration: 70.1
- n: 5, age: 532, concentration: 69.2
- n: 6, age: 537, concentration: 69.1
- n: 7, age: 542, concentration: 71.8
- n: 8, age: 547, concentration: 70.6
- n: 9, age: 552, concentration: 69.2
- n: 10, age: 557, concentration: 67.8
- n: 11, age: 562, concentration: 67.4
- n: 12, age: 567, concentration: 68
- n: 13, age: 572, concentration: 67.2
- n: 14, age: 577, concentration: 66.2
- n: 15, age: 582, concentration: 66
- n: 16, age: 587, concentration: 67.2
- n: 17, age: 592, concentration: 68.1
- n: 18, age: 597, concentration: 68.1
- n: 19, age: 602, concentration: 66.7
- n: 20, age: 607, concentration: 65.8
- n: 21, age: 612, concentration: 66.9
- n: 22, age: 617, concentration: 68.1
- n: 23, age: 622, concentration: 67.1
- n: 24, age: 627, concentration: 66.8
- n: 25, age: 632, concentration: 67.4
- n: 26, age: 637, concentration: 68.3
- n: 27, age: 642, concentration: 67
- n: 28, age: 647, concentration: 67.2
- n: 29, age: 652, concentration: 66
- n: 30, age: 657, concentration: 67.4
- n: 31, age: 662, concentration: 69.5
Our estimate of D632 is 68.3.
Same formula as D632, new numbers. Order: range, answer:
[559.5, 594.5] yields 68.1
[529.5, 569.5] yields 71.8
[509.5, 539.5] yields 70.3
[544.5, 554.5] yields 70.6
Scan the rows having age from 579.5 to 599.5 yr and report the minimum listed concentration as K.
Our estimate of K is 66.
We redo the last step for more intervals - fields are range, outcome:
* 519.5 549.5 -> 69.1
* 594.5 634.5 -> 65.8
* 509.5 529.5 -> 67.6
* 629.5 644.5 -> 67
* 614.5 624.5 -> 67.1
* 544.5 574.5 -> 67.2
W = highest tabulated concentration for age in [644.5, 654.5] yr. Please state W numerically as 67.2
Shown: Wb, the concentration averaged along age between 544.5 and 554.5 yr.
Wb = 69.9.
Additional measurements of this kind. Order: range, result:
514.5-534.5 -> 69.7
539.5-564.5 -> 69.4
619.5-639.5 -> 67.4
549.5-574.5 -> 67.9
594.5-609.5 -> 66.9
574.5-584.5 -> 66.1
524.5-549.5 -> 70.2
